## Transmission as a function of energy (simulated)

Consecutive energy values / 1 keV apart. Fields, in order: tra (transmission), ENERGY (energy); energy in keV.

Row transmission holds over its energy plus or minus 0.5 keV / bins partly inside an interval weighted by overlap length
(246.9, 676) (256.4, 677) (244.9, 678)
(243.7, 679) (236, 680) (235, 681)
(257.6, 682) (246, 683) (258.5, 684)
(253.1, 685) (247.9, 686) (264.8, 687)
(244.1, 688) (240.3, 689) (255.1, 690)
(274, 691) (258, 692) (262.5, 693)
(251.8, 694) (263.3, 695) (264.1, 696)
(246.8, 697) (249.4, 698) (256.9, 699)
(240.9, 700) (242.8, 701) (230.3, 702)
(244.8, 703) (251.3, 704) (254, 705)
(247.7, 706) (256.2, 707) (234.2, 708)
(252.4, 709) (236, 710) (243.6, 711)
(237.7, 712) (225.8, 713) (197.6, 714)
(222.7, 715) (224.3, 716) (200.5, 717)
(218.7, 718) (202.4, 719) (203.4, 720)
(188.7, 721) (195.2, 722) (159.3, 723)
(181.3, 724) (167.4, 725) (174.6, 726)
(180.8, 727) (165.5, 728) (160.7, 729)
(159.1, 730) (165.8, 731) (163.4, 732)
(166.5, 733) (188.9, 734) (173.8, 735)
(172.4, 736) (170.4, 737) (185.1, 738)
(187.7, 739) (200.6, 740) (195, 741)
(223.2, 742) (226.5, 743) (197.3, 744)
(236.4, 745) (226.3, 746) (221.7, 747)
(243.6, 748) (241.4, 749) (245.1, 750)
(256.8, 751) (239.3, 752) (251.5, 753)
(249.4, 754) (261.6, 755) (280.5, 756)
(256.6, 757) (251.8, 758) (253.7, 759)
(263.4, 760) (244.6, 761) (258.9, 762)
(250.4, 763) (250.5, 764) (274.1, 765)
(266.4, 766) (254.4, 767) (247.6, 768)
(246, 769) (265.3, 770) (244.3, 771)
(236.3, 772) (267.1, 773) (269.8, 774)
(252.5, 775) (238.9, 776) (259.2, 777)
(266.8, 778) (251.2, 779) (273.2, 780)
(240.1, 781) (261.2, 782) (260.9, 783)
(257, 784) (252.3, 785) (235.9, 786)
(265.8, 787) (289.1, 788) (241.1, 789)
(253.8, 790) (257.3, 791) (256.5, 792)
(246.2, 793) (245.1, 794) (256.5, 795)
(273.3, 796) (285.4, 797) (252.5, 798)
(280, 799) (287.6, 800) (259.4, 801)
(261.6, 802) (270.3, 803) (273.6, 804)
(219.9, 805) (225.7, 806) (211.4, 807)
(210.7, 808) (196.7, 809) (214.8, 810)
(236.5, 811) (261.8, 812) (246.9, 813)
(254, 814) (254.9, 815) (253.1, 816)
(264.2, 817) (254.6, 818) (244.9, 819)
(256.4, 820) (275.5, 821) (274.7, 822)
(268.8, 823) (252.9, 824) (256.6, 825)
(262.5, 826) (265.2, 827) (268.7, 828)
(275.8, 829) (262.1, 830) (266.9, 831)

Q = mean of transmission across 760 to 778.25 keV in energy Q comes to 255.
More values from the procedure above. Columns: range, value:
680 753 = 222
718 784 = 225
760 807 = 257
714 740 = 184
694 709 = 249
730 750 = 199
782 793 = 257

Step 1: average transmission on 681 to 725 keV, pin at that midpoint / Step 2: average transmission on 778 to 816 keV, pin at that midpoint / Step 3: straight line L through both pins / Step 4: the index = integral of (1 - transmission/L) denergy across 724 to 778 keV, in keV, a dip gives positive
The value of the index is 4.3 keV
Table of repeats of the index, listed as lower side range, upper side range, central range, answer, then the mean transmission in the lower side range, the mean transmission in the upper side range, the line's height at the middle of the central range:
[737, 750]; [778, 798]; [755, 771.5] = -1.6 keV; 215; 258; 234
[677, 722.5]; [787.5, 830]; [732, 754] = 3.1 keV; 240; 255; 246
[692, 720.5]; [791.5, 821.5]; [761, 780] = -0.7 keV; 238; 251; 246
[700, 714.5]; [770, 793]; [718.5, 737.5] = 5.3 keV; 240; 256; 244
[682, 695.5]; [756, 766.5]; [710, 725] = 2.9 keV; 255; 258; 257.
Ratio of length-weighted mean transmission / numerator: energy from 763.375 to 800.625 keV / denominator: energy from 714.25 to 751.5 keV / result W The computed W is 1.3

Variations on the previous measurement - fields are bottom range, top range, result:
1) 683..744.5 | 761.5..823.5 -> 1.16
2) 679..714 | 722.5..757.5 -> 0.83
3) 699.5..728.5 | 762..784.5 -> 1.18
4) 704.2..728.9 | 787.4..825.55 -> 1.20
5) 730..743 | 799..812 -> 1.32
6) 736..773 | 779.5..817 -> 1.06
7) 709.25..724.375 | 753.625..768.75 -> 1.23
